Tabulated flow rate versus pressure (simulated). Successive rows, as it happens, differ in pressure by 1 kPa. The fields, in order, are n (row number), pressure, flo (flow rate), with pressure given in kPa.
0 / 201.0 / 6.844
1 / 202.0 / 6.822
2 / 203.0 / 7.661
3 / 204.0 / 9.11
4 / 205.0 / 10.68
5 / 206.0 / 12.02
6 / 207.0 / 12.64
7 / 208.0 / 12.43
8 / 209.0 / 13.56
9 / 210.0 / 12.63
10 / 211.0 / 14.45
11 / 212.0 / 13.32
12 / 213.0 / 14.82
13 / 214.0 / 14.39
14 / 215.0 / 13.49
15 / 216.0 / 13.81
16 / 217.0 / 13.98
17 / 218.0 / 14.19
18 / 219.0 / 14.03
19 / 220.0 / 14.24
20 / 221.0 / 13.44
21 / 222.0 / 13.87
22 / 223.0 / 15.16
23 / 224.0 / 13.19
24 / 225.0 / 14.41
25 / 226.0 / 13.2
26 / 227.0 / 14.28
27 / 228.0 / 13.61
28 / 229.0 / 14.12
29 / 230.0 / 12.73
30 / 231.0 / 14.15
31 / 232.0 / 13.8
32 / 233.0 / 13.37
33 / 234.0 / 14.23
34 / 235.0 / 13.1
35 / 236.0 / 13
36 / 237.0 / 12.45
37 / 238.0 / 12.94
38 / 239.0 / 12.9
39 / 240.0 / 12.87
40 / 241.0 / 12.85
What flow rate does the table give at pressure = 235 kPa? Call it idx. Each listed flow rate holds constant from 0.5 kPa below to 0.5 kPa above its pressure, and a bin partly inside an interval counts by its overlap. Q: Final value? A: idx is 13.1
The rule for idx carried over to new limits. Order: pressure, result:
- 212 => 13.32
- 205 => 10.68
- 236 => 13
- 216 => 13.81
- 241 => 12.85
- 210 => 12.63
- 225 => 14.41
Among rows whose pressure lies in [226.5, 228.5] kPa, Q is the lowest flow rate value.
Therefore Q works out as 13.61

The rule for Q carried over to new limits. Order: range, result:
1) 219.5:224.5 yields 13.19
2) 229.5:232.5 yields 12.73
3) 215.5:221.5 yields 13.44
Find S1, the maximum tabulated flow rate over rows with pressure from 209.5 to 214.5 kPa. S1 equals 14.82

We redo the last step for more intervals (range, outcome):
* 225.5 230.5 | 14.28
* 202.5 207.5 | 12.64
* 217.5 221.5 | 14.24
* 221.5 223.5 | 15.16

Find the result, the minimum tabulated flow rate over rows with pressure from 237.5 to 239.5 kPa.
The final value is 12.9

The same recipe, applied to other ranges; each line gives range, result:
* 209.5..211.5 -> 12.63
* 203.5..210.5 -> 9.11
